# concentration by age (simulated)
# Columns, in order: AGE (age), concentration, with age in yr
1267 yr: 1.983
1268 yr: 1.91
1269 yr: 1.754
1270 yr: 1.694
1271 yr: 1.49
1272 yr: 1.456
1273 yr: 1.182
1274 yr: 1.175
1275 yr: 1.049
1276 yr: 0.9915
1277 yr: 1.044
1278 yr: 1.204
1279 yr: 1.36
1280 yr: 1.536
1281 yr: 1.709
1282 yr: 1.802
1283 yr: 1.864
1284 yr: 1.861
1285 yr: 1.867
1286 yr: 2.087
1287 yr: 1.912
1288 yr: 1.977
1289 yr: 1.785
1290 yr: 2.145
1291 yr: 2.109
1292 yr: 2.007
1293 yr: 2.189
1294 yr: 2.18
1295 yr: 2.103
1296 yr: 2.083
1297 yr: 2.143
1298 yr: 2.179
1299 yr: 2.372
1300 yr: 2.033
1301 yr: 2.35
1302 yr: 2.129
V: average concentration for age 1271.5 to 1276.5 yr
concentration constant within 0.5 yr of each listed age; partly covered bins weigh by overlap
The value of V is 1.17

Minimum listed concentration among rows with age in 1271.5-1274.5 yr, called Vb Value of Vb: 1.175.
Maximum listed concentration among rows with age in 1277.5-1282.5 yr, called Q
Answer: 1.802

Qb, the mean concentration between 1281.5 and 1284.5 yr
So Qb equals 1.84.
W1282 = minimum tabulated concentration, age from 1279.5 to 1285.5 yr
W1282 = 1.536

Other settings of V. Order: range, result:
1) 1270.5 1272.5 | 1.47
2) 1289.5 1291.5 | 2.13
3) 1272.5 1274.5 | 1.18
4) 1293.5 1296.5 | 2.12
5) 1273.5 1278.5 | 1.09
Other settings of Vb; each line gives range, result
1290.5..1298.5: 2.007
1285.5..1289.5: 1.785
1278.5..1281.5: 1.36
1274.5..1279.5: 0.9915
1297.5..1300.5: 2.033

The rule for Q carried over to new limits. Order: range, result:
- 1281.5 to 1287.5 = 2.087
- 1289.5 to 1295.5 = 2.189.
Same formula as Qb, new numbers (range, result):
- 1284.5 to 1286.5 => 1.98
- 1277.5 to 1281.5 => 1.45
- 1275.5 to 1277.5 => 1.02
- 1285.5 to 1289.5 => 1.94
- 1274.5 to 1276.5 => 1.02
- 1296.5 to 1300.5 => 2.18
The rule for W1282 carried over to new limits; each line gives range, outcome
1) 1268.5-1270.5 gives 1.694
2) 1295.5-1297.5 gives 2.083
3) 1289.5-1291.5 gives 2.109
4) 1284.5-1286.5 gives 1.867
